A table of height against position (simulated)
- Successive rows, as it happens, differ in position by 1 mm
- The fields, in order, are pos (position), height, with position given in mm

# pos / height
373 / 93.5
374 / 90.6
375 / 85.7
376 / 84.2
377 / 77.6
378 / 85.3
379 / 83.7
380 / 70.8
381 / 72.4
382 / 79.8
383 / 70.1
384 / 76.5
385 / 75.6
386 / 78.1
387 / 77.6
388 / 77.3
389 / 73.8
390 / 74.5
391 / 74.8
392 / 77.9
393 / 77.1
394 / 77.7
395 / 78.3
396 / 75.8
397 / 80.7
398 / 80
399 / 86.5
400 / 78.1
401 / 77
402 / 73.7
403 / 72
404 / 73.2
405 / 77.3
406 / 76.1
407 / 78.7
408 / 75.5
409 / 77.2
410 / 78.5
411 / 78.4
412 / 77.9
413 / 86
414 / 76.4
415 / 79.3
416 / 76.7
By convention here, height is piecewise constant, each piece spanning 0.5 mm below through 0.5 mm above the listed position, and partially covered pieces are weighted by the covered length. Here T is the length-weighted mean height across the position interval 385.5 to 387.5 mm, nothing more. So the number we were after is 77.8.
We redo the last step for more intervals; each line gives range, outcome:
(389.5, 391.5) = 74.7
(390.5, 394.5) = 76.9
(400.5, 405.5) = 74.6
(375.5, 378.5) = 82.4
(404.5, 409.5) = 77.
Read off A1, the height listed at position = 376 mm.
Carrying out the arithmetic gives 84.2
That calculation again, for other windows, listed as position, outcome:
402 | 73.7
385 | 75.6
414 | 76.4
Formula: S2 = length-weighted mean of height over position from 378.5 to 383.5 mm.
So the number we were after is 75.4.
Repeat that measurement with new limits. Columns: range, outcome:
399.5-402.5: 76.3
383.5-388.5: 77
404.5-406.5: 76.7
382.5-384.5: 73.3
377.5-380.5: 79.9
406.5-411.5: 77.7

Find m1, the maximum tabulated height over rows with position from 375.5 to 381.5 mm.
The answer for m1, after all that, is 85.3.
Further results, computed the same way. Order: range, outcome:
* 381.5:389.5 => 79.8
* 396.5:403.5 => 86.5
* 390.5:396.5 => 78.3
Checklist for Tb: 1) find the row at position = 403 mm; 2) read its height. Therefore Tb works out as 72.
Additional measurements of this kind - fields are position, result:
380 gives 70.8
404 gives 73.2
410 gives 78.5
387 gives 77.6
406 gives 76.1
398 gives 80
